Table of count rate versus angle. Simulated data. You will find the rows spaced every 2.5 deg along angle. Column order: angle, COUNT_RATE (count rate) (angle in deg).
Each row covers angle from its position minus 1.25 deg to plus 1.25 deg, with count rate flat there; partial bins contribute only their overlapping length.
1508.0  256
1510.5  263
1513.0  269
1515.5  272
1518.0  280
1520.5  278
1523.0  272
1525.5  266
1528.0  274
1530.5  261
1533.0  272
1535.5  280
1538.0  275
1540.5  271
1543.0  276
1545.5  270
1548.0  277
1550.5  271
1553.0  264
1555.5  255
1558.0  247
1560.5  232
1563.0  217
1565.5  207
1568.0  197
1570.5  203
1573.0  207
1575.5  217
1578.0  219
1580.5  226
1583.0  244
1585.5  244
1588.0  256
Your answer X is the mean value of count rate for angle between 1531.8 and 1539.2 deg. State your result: 276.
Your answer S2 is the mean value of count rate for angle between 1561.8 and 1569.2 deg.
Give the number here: 207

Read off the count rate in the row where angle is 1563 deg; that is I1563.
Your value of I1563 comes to 217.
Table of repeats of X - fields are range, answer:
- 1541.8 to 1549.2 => 274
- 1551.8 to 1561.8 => 249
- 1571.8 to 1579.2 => 214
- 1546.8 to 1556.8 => 267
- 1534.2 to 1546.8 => 274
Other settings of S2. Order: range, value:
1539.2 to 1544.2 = 273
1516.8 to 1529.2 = 274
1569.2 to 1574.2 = 205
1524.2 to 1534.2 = 268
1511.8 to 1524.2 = 274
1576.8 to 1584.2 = 230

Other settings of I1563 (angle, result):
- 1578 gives 219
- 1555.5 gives 255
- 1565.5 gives 207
